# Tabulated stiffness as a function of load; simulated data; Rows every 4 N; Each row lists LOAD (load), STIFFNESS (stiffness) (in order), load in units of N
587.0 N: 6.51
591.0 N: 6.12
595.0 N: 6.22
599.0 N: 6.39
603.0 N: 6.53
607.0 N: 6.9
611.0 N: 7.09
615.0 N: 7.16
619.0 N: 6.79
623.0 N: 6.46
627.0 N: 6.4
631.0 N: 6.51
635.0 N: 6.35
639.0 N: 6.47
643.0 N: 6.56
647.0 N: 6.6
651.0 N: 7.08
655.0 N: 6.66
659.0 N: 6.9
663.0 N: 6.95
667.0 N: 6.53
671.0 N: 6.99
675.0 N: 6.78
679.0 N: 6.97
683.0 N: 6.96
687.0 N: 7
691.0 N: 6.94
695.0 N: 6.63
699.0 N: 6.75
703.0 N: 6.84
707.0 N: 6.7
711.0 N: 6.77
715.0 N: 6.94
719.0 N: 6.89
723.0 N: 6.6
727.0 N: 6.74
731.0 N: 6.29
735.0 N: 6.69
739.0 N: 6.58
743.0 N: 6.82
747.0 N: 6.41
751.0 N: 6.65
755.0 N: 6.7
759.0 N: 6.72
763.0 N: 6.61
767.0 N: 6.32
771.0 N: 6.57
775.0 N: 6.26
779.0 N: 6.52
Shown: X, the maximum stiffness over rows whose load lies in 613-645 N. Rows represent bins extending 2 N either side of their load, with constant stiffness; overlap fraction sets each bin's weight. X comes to 7.16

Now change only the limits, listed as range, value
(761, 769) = 6.61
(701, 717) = 6.94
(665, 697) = 7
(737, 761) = 6.82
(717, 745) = 6.89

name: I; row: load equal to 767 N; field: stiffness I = 6.32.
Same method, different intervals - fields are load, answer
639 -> 6.47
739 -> 6.58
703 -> 6.84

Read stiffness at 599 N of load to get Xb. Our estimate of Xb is 6.39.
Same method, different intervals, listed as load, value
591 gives 6.12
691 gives 6.94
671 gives 6.99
